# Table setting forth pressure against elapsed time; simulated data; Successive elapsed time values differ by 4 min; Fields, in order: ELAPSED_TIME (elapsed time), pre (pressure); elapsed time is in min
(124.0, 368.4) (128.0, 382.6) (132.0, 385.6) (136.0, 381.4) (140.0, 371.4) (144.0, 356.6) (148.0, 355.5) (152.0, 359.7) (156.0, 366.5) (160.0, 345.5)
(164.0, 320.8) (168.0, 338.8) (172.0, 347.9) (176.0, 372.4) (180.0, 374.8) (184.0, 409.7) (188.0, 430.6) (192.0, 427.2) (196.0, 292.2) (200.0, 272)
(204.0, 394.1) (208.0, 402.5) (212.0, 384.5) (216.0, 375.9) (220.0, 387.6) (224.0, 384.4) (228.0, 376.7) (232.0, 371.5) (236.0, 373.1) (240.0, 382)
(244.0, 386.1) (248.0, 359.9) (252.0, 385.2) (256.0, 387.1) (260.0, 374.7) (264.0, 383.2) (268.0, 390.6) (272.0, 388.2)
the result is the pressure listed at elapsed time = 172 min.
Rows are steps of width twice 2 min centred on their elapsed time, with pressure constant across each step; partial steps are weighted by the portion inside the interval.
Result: 347.9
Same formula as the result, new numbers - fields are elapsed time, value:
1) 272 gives 388.2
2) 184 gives 409.7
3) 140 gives 371.4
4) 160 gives 345.5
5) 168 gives 338.8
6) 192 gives 427.2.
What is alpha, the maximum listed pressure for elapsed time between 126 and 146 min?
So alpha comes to 385.6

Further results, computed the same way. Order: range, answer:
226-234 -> 376.7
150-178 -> 372.4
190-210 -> 427.2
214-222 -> 387.6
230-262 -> 387.1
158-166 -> 345.5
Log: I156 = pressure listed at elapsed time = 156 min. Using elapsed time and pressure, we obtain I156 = 366.5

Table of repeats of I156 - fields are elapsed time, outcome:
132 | 385.6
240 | 382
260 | 374.7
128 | 382.6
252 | 385.2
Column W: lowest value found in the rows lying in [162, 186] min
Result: 320.8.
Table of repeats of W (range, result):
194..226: 272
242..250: 359.9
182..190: 409.7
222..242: 371.5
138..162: 345.5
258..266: 374.7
